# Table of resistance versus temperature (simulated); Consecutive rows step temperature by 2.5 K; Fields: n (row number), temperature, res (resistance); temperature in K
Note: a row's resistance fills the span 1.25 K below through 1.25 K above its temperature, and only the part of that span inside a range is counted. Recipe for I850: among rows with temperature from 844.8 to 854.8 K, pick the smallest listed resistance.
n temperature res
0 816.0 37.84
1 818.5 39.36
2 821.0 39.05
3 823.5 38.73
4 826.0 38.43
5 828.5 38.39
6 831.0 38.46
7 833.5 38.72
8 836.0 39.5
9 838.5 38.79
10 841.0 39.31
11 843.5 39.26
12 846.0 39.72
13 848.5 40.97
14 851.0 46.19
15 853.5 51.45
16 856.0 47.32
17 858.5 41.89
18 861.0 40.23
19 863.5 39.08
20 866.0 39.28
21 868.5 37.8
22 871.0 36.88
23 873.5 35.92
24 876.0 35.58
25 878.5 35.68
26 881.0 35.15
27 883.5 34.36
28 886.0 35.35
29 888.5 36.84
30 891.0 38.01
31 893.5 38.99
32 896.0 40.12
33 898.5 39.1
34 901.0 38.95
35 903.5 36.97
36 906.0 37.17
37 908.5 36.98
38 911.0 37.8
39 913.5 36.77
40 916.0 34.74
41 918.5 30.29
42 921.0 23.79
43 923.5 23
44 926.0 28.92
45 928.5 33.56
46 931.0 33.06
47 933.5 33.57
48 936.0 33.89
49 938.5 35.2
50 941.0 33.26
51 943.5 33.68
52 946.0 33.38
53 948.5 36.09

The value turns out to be 39.72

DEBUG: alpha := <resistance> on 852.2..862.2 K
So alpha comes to 45.3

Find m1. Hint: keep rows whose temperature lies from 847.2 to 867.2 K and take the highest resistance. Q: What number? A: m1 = 51.45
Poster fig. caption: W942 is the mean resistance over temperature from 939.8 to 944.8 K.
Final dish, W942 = 33.5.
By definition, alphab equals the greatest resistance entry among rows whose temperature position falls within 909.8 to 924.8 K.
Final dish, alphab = 37.8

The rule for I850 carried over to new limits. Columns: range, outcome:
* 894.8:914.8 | 36.77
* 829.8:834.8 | 38.46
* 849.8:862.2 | 40.23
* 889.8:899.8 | 38.01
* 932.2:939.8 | 33.57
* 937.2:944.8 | 33.26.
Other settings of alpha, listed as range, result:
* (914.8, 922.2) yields 29.6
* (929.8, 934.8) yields 33.3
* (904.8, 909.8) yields 37.1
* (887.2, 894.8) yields 37.9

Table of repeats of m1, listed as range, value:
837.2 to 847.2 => 39.72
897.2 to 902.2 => 39.1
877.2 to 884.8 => 35.68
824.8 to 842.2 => 39.5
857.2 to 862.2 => 41.89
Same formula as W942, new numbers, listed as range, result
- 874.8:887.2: 35.2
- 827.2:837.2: 38.8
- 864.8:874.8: 37.5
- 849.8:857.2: 48.3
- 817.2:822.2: 39.2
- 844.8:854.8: 44.6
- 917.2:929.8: 28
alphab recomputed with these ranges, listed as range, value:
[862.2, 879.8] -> 39.28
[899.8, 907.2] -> 38.95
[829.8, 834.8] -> 38.72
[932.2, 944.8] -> 35.2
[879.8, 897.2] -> 40.12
